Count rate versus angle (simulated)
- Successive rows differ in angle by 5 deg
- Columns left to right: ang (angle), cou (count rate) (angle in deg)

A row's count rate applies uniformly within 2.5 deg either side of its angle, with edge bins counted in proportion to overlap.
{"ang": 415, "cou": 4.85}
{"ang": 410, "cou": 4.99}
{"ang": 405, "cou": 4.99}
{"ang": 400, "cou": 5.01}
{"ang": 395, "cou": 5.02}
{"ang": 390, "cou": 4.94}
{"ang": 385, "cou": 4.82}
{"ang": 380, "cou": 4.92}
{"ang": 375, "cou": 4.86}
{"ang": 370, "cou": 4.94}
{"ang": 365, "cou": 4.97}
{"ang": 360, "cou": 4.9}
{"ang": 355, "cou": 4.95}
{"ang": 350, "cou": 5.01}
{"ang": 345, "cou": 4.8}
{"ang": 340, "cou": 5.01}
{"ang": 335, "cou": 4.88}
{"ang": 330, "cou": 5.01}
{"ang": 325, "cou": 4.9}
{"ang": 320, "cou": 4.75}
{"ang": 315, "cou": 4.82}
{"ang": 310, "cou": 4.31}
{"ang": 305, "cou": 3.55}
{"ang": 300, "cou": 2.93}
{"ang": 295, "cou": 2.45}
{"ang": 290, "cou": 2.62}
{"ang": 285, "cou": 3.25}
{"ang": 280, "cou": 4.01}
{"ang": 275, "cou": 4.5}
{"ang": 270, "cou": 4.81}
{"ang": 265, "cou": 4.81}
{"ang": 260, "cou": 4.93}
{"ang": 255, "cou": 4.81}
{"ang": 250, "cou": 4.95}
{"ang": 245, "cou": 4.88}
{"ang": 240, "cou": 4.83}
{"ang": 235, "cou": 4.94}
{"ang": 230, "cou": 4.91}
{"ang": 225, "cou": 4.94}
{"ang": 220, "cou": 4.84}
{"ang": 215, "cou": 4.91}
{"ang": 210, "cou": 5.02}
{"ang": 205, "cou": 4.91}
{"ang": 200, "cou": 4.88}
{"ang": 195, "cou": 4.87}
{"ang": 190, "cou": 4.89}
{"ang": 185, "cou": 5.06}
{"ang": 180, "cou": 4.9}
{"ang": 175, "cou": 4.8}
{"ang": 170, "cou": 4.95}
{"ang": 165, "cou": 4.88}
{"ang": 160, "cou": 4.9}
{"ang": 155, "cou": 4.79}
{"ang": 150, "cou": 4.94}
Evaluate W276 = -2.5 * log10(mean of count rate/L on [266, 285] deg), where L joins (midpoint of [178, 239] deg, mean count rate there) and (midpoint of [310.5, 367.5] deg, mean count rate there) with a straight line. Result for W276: 0.14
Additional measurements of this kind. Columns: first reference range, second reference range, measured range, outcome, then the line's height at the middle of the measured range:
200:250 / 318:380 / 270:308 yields 0.387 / 4.91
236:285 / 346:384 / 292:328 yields 0.208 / 4.78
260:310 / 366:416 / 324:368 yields -0.118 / 4.44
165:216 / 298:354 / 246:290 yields 0.073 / 4.72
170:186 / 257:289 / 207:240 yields -0.068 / 4.62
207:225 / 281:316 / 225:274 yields -0.138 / 4.3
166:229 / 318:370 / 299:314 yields 0.284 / 4.92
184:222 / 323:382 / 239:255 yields 0.009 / 4.92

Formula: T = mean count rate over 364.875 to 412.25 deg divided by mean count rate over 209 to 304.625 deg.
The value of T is 1.13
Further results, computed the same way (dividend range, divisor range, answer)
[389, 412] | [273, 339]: 1.24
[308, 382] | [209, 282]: 1.01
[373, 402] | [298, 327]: 1.17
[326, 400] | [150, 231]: 1.01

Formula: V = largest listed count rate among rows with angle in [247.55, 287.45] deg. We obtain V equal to 4.95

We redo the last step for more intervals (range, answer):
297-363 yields 5.01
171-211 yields 5.06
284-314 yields 4.31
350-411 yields 5.02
